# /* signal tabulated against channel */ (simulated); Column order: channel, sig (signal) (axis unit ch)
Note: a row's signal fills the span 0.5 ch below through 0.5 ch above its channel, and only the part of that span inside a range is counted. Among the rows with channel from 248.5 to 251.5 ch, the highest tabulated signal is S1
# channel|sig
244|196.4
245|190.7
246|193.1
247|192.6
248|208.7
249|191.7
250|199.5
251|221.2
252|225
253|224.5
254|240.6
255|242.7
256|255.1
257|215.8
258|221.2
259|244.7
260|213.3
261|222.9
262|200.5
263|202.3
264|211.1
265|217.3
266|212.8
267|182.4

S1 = 221.2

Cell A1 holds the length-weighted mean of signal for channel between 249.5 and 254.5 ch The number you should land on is 222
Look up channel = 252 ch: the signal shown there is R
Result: 225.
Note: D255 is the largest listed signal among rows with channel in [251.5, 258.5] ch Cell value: 255.1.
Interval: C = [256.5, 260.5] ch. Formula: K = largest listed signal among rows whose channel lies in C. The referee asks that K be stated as 244.7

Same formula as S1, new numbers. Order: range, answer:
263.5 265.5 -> 217.3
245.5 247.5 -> 193.1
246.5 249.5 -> 208.7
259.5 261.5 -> 222.9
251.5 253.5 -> 225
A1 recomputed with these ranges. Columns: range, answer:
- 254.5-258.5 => 234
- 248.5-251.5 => 204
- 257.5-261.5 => 226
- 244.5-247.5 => 192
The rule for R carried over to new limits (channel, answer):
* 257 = 215.8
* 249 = 191.7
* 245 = 190.7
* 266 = 212.8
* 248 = 208.7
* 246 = 193.1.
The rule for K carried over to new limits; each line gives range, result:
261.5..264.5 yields 211.1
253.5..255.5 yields 242.7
